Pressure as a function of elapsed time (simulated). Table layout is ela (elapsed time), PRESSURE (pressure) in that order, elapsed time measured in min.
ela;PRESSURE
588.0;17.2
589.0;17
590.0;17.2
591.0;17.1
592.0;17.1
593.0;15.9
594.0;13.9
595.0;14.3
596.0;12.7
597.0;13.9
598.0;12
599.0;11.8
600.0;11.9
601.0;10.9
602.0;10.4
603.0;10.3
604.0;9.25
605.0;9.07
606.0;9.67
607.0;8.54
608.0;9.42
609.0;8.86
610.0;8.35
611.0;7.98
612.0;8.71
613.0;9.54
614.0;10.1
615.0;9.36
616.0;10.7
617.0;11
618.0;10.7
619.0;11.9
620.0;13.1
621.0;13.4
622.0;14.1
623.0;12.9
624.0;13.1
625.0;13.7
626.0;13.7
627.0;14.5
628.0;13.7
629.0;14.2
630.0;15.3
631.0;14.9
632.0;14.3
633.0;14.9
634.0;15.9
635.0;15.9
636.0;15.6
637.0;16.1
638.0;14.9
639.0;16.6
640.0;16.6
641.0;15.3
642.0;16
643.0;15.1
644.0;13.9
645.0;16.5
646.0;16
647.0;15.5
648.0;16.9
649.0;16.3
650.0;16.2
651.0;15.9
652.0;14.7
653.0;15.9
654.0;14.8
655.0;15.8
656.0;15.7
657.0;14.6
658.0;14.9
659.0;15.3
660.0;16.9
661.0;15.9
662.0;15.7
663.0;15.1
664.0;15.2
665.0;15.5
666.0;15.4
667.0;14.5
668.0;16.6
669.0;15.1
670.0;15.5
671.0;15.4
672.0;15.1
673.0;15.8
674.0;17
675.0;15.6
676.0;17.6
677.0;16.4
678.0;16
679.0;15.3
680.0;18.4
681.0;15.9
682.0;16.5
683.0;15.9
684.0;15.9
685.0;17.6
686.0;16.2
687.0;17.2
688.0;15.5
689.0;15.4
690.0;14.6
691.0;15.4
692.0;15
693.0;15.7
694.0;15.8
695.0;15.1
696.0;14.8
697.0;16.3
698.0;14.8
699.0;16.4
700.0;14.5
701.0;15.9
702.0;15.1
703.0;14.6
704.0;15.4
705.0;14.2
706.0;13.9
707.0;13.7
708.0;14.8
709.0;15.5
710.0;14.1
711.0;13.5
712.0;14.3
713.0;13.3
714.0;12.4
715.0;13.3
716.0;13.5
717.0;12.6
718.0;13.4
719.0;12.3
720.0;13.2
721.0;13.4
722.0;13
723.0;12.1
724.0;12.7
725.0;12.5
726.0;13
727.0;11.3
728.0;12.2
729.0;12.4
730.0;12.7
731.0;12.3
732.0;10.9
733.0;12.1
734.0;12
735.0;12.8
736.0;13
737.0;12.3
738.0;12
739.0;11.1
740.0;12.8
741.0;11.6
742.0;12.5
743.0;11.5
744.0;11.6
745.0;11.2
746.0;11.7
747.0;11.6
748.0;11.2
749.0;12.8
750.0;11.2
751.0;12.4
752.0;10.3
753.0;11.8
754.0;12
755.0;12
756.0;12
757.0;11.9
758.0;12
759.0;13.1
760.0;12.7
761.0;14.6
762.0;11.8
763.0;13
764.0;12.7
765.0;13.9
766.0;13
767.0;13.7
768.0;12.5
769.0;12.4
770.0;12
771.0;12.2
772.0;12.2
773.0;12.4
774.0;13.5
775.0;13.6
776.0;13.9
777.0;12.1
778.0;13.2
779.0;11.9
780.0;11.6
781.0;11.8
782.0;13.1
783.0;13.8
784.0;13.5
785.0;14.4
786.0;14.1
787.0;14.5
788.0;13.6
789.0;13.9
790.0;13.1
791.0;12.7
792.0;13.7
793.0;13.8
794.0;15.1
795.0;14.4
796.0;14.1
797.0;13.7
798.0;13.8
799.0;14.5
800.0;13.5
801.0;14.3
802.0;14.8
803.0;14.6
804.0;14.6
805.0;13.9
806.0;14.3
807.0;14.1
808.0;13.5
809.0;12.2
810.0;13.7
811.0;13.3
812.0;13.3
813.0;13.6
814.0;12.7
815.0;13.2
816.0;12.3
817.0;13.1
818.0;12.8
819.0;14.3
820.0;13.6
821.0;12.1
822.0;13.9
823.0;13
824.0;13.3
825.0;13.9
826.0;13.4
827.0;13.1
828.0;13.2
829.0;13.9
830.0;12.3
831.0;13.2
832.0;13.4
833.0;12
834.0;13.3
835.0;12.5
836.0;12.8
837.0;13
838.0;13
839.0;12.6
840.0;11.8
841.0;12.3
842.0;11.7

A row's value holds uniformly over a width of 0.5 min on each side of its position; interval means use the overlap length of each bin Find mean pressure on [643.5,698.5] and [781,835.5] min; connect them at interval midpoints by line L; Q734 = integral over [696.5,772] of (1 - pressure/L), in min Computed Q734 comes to 9.5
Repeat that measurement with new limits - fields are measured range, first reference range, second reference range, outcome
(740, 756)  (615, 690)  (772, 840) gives 2.64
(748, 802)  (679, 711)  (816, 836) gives 3.88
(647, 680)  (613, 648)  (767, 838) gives -4.29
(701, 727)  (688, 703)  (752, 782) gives 1.83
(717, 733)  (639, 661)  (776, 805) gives 2.32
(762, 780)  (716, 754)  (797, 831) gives 0.01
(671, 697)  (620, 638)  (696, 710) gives -2.01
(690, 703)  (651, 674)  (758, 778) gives -0.62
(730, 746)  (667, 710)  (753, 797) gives 2.44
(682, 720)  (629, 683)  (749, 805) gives -0.15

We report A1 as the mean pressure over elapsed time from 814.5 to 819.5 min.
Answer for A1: 13.1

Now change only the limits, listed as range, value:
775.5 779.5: 12.8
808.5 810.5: 12.9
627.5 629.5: 13.9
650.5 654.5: 15.3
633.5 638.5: 15.7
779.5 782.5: 12.2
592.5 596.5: 14.2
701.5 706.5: 14.6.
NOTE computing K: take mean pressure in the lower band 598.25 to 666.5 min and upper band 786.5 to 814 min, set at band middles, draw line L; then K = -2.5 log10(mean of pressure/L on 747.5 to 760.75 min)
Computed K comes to 0.15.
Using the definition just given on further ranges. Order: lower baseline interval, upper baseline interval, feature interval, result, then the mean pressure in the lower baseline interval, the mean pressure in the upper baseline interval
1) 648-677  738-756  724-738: 0.02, 15.7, 11.7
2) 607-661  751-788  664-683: -0.18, 13.9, 12.8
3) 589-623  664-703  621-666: -0.12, 11.7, 15.8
